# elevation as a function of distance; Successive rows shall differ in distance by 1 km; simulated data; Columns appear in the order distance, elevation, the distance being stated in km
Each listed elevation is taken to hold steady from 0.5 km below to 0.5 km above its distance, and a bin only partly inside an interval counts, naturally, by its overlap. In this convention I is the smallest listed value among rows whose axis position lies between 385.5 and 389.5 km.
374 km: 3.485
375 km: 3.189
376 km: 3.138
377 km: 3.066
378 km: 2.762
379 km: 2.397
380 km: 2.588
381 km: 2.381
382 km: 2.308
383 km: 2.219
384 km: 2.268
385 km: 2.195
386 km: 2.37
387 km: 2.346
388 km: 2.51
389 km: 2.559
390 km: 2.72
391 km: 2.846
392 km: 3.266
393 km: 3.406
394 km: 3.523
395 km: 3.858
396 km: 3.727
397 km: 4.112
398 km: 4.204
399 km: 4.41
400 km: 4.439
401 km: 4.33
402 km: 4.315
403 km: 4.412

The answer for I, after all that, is 2.346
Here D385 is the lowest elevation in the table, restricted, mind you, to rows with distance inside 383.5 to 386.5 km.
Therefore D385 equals 2.195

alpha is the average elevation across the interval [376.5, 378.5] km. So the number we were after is 2.91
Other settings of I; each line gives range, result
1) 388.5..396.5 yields 2.559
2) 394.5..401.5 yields 3.727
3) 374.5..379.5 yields 2.397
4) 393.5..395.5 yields 3.523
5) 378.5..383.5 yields 2.219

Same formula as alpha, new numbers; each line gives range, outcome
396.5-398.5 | 4.16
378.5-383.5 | 2.38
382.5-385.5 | 2.23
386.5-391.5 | 2.6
